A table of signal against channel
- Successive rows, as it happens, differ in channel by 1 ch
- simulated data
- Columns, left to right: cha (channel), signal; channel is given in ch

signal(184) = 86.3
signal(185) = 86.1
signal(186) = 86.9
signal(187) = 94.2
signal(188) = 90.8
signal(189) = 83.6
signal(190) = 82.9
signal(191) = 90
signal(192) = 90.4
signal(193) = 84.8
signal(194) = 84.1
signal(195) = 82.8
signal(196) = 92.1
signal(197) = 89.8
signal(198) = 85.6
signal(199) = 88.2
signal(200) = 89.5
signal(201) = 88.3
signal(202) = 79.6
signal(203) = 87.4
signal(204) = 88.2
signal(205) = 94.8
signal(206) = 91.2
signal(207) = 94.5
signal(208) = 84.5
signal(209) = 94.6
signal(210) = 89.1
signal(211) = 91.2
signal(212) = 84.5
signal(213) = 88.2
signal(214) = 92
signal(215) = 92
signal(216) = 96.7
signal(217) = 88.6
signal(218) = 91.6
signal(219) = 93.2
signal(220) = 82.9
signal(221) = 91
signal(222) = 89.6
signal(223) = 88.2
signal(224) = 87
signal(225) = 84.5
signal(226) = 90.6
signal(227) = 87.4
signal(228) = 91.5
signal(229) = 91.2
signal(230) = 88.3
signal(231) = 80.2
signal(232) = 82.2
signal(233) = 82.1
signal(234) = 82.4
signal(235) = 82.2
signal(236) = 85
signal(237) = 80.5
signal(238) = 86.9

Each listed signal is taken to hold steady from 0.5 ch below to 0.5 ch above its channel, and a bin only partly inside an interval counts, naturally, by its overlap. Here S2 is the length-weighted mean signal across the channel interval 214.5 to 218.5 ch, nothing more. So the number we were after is 92.2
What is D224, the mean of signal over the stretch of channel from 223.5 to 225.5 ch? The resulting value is 85.8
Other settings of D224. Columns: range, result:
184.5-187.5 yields 89.1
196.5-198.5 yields 87.7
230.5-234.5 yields 81.7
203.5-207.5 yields 92.2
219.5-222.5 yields 87.8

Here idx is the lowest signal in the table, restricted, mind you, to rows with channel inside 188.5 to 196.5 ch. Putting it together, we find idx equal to 82.8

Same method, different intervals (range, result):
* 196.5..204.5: 79.6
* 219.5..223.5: 82.9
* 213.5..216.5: 92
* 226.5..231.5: 80.2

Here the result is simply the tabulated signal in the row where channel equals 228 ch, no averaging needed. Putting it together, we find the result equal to 91.5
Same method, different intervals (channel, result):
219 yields 93.2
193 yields 84.8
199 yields 88.2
